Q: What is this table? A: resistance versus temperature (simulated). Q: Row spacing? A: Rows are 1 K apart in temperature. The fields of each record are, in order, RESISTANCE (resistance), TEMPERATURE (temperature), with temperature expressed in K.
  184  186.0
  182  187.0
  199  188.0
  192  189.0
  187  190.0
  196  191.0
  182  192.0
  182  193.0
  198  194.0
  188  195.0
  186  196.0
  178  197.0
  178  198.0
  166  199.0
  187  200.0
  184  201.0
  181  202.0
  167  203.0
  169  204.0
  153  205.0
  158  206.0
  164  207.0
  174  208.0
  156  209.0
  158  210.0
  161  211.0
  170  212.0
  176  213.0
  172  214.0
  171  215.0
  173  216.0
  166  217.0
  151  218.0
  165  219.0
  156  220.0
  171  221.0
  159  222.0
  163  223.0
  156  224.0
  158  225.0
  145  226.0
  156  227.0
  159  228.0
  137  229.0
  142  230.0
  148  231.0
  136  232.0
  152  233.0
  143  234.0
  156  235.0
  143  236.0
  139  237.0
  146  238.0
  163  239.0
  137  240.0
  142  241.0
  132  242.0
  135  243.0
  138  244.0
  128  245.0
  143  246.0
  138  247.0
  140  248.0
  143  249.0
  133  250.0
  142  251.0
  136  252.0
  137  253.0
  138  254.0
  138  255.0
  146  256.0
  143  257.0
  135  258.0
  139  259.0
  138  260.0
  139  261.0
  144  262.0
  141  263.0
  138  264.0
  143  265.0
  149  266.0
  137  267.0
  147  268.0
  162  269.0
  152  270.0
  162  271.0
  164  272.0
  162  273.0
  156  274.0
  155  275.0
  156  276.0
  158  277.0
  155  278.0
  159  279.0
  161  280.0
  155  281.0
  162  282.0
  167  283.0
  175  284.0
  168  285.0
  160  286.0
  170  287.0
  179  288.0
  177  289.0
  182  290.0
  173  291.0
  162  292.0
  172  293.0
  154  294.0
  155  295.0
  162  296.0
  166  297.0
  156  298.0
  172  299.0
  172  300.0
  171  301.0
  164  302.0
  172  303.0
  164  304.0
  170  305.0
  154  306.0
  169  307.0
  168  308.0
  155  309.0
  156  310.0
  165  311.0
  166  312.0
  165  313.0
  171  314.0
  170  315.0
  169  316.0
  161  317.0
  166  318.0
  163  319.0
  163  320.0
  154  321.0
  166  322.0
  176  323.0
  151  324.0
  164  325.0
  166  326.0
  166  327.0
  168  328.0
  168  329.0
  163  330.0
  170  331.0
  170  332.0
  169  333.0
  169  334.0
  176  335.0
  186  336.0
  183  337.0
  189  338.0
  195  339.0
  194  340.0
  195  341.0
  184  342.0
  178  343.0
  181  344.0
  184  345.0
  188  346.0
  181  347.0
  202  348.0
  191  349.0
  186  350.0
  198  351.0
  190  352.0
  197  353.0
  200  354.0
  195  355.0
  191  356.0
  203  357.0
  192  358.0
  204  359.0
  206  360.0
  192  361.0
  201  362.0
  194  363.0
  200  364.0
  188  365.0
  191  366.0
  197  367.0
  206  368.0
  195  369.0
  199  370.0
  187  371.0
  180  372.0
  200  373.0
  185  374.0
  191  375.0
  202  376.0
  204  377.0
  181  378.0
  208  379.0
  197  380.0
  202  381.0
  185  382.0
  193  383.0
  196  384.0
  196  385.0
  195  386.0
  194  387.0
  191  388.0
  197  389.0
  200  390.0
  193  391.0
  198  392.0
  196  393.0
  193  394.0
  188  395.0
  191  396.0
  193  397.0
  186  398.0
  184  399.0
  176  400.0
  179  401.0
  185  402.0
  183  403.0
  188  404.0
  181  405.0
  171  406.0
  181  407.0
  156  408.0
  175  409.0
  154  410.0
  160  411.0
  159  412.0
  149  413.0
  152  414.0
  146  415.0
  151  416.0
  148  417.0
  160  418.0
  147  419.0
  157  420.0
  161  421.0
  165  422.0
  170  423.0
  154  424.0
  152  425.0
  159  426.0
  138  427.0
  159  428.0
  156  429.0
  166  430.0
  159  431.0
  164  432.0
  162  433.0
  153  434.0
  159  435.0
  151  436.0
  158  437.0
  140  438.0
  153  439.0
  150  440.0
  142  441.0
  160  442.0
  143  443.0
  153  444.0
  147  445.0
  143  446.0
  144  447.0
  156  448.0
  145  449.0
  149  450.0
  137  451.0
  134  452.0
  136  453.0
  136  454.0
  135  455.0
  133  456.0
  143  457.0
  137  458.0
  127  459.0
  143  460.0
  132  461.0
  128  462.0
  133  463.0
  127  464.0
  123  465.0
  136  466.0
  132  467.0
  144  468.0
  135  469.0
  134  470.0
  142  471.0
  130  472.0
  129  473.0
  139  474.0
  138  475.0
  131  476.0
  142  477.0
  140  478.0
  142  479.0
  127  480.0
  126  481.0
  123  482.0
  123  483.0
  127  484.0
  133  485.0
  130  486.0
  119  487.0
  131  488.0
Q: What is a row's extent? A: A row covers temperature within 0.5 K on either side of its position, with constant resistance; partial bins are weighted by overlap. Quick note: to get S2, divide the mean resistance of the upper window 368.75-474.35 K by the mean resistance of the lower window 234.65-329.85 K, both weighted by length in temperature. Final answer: 1.0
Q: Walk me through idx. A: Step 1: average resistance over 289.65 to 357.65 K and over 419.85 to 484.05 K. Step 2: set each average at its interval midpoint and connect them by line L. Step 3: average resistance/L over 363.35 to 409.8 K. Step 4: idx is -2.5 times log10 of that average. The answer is -0.20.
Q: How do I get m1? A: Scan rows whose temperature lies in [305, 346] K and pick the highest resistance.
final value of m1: 195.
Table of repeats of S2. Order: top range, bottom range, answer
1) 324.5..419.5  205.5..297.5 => 1.20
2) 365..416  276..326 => 1.12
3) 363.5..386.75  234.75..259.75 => 1.39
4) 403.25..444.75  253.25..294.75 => 1.02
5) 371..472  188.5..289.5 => 1.04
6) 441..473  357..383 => 0.71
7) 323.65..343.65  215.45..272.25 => 1.20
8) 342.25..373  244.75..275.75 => 1.34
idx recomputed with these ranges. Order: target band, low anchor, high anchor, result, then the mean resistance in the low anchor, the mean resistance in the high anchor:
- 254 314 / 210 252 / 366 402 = 0.05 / 151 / 193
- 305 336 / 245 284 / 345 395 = 0.05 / 148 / 195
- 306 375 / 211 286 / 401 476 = -0.20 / 151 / 150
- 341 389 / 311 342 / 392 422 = -0.13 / 171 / 171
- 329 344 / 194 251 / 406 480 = -0.18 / 157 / 147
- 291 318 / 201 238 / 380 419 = 0.02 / 159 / 179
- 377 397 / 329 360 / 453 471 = -0.16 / 187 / 134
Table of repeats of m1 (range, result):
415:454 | 170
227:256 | 163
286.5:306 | 182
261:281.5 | 164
